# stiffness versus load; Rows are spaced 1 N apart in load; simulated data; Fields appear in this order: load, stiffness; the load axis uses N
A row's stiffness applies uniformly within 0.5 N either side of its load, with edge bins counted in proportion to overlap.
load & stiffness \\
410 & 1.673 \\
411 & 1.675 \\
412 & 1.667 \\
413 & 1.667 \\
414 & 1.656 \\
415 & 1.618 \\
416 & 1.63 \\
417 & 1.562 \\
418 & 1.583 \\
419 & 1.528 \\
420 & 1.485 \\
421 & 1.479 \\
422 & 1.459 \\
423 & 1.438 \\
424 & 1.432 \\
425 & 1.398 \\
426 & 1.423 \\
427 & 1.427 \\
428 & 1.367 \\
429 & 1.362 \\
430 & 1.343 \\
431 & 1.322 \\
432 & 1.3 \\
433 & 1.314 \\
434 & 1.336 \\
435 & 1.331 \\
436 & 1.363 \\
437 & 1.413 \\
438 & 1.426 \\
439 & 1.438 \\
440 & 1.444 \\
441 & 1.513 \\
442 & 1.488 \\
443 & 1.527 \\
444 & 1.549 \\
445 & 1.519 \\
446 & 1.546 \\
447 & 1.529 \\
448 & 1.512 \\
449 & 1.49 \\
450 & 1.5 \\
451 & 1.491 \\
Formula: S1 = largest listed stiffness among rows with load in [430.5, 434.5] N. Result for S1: 1.336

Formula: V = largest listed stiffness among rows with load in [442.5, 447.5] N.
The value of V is 1.549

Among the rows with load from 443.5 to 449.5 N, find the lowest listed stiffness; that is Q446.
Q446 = 1.49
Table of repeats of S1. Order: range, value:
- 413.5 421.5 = 1.656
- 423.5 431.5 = 1.432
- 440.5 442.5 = 1.513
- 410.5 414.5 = 1.675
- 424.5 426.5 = 1.423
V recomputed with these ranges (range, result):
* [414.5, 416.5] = 1.63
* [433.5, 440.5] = 1.444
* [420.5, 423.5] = 1.479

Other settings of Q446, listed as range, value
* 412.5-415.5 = 1.618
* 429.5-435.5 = 1.3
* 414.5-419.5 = 1.528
